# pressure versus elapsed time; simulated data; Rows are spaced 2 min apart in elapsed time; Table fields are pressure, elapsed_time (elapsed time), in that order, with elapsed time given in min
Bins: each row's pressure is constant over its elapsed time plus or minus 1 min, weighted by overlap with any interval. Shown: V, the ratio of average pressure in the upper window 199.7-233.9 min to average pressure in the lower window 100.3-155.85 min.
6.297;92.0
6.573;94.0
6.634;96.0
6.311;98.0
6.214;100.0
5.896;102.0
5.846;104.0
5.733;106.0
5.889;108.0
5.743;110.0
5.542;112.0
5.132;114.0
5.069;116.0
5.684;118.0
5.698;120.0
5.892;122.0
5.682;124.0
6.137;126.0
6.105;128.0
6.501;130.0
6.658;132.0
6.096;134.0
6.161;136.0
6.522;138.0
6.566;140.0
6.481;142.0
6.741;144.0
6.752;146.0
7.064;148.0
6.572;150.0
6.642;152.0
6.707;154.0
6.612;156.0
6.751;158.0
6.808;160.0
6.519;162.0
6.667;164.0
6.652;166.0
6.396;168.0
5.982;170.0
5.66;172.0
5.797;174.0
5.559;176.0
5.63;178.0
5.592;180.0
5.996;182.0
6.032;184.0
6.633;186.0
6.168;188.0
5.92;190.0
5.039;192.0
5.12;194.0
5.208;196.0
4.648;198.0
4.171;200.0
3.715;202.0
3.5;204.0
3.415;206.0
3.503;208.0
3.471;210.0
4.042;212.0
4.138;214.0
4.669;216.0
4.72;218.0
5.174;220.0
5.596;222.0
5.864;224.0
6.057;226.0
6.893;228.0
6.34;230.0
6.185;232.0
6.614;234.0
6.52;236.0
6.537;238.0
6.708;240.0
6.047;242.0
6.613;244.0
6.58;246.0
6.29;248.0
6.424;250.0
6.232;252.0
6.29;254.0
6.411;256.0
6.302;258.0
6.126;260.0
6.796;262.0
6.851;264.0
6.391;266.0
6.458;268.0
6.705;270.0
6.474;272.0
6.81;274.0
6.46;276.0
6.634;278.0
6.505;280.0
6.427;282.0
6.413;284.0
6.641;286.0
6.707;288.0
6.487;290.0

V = 0.79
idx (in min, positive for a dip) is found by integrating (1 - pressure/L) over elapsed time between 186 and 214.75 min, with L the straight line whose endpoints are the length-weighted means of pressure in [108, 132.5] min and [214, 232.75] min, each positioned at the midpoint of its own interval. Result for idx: 5.9 min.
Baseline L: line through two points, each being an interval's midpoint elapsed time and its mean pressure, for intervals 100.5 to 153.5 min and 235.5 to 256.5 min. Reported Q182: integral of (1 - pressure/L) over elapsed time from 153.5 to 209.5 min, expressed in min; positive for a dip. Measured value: 6.2 min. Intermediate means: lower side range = 6.11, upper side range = 6.42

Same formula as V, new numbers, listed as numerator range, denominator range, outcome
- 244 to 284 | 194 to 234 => 1.33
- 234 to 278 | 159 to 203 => 1.13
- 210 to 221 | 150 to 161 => 0.67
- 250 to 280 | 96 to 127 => 1.12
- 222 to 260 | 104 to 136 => 1.09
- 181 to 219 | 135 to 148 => 0.72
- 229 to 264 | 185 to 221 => 1.39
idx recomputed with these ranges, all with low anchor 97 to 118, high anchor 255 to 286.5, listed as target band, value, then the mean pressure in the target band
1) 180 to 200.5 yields 2.0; 5.53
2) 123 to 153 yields -2.9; 6.45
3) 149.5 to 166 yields -1.9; 6.66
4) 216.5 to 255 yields 1.1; 6.17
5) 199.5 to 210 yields 4.4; 3.62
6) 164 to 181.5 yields 0.3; 5.95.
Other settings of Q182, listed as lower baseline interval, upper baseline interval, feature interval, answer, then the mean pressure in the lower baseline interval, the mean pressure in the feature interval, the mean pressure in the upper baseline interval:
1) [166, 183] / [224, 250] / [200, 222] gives 7.4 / 5.88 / 4.11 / 6.43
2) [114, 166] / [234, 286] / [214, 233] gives 2.4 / 6.35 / 5.64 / 6.49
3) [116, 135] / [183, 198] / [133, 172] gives -4.5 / 6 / 6.54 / 5.66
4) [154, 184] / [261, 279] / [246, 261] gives 0.5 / 6.2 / 6.32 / 6.62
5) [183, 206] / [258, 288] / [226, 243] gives -1.9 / 5.03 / 6.46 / 6.55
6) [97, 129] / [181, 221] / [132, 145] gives -2.3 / 5.79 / 6.45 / 4.76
